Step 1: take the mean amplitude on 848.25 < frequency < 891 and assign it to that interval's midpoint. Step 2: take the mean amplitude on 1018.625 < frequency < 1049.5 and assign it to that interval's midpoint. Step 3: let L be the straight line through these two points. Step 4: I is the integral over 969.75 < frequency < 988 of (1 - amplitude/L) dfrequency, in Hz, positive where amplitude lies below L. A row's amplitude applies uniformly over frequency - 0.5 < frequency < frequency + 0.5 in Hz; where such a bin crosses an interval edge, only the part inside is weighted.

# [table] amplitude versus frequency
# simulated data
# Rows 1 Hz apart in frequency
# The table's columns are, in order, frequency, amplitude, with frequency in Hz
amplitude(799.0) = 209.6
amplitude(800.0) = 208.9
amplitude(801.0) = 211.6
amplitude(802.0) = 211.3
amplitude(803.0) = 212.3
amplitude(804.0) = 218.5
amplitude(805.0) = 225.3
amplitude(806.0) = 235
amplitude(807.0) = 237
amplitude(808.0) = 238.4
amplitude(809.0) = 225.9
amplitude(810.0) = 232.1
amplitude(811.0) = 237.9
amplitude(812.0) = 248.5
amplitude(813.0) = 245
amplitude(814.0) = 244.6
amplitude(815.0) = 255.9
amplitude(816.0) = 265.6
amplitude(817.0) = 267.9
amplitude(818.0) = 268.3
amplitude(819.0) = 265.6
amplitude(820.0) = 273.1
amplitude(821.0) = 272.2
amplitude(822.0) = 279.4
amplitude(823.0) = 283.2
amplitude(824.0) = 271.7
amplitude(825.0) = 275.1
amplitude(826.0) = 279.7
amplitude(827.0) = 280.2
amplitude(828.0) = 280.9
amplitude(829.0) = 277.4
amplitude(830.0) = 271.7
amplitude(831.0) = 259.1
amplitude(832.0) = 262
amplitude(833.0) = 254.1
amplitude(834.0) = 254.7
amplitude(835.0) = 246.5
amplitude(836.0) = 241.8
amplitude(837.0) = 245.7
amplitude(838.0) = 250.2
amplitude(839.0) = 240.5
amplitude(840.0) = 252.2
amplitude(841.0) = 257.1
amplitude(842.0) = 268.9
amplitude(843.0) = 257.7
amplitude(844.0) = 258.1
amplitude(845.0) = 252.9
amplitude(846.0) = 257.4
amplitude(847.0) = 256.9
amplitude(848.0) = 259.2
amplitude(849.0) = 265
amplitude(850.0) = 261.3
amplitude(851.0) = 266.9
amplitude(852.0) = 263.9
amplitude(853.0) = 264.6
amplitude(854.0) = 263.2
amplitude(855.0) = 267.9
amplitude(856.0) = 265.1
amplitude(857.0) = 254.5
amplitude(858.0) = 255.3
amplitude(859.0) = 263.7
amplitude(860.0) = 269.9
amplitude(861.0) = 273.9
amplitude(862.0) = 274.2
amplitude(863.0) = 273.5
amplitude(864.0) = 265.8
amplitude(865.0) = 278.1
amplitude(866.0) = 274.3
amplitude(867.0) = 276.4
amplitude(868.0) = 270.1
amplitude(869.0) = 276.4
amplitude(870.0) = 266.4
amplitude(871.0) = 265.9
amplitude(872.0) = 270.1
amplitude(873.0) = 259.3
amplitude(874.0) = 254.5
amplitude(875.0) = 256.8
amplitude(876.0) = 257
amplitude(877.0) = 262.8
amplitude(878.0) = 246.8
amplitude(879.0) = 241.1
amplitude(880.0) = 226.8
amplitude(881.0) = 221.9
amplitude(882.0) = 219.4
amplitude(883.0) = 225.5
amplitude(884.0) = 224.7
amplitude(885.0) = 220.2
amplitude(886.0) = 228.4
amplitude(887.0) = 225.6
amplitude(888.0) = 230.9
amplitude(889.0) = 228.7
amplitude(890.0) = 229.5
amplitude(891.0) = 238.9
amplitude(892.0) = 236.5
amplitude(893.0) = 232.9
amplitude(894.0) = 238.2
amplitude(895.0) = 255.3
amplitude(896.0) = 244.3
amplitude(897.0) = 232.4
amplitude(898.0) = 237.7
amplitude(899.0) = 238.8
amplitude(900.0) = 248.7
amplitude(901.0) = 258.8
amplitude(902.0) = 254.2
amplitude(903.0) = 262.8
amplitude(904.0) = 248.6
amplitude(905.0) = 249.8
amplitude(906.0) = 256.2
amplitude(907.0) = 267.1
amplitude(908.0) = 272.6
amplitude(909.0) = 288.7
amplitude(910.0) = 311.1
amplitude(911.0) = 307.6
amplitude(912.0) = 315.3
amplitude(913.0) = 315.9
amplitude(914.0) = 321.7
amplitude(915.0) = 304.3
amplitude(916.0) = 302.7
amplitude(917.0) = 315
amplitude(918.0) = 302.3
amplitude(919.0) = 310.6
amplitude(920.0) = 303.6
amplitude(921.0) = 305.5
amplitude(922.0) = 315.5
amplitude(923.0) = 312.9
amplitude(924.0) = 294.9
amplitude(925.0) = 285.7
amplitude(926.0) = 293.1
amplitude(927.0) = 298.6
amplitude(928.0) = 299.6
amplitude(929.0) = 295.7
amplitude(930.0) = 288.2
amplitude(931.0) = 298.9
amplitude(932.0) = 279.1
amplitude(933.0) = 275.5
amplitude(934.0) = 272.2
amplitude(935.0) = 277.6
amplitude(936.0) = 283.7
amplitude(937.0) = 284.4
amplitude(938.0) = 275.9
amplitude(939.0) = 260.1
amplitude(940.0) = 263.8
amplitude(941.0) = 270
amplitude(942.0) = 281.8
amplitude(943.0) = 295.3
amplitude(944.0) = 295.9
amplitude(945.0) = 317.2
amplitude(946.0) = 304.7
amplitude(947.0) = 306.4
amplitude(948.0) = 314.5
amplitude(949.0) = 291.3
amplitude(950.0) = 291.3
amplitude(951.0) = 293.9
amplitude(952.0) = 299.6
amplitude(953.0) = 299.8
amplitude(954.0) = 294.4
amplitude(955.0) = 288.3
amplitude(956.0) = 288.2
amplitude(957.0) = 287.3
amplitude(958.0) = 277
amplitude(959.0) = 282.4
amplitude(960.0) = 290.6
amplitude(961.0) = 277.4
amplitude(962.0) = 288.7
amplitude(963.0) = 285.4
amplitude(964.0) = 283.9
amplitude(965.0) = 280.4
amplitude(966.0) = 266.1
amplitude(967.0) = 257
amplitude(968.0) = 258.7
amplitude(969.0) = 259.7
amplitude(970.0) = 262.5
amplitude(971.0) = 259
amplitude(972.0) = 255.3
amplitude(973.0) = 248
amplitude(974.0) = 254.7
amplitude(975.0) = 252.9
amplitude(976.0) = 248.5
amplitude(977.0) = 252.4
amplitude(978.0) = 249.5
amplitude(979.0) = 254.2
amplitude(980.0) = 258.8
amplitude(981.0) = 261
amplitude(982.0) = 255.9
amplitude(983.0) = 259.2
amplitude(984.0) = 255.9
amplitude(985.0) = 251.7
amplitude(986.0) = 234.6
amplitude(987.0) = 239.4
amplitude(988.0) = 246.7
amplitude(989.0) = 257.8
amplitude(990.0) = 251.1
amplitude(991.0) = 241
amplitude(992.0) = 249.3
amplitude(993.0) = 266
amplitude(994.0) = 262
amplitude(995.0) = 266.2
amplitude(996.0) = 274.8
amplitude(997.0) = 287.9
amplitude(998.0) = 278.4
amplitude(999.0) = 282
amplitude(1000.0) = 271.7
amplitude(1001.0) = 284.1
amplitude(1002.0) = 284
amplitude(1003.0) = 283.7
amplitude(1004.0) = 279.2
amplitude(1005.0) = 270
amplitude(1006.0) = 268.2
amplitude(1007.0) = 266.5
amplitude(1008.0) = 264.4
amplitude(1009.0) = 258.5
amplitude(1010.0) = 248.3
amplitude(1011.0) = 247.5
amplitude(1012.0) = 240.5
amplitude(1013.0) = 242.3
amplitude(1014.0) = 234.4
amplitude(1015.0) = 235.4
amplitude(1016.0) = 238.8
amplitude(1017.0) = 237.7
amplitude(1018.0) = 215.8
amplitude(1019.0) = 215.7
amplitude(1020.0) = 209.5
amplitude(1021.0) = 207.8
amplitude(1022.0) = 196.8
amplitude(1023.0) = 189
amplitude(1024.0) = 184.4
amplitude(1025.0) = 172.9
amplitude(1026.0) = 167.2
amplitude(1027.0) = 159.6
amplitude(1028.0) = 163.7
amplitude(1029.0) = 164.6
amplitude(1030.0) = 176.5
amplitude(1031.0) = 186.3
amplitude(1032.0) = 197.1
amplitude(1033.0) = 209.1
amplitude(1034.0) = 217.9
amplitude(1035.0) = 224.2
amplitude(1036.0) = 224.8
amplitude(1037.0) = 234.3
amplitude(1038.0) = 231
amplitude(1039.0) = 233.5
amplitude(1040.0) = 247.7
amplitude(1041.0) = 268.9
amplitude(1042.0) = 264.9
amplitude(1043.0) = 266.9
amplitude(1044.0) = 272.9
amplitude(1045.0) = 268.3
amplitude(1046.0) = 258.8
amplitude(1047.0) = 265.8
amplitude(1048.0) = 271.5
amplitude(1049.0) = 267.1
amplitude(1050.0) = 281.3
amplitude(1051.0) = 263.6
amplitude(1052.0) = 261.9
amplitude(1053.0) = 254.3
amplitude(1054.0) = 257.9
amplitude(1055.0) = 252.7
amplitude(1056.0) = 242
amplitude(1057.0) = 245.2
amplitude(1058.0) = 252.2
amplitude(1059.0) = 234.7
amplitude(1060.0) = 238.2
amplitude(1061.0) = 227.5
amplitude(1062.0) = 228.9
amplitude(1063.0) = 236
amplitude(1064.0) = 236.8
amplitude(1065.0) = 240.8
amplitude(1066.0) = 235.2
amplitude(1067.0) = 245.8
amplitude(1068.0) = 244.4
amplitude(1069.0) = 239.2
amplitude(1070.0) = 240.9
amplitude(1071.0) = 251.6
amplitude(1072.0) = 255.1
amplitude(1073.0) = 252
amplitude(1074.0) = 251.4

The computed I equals -1.7 Hz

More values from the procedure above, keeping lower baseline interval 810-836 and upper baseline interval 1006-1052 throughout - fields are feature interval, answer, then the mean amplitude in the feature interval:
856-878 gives -0.83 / 266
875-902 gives 1.66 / 237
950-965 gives -2.91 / 288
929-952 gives -4.11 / 288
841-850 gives 0.02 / 259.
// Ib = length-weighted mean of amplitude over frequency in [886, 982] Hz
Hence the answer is 276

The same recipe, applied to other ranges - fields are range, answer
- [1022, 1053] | 226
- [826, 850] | 259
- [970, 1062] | 243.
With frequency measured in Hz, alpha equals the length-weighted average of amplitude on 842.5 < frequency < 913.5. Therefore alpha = 257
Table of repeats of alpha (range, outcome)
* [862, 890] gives 250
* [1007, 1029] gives 216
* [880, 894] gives 228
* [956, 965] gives 284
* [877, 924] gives 263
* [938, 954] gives 292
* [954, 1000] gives 265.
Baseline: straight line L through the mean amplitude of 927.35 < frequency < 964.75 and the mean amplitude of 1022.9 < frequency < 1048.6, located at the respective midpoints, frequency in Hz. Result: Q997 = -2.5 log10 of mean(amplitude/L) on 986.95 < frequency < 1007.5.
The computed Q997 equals -0.08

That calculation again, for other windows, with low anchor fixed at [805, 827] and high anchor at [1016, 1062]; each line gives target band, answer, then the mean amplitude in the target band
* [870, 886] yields 0.02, 244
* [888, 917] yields -0.08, 265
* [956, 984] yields -0.12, 266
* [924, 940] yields -0.17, 284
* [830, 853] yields -0.01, 257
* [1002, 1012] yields -0.14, 265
